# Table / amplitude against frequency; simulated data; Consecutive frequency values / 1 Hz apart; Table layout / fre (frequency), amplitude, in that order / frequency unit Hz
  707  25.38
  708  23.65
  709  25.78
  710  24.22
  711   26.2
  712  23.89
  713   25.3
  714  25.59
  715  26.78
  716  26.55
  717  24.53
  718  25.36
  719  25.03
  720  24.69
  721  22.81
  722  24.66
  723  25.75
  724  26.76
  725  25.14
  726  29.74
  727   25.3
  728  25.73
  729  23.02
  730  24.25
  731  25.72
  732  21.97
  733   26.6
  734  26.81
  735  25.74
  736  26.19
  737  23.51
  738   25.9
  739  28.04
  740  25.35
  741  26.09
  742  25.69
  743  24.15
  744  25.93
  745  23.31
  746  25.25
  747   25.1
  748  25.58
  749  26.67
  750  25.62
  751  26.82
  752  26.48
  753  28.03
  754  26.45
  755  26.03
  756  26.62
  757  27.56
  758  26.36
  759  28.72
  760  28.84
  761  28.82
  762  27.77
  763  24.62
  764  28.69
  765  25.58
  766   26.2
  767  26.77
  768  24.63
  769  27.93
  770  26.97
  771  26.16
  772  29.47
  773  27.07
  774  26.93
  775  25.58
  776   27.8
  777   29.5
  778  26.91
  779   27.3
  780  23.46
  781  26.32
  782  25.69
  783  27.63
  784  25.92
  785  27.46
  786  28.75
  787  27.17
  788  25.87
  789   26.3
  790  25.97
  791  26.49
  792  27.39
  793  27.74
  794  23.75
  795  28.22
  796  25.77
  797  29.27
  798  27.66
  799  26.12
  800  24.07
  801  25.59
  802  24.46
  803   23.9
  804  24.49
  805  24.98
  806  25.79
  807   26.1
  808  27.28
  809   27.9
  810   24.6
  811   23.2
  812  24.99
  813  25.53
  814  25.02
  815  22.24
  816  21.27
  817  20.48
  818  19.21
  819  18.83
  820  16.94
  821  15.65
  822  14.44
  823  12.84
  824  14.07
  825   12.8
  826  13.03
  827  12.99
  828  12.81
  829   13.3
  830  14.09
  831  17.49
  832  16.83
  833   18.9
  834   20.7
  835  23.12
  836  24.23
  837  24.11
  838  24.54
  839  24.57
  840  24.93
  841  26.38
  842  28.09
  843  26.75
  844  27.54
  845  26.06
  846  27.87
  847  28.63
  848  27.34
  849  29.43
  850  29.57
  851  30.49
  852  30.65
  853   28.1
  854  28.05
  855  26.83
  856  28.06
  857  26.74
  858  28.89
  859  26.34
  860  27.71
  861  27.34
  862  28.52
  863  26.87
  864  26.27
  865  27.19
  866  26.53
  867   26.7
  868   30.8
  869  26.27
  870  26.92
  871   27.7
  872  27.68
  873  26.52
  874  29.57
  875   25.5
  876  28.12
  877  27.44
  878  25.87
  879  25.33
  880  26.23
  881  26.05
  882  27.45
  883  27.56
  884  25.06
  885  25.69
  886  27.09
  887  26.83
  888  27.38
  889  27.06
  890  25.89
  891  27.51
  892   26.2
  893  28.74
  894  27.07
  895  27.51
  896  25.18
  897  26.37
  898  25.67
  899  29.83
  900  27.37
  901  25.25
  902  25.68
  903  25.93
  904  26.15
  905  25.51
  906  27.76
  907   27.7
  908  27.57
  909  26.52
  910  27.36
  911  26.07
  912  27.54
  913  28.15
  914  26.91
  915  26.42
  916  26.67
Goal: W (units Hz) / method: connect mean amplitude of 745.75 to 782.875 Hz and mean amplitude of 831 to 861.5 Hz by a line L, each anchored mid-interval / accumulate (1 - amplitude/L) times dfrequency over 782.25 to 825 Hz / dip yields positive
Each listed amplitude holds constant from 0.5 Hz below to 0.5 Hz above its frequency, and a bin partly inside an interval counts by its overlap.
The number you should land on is 4.1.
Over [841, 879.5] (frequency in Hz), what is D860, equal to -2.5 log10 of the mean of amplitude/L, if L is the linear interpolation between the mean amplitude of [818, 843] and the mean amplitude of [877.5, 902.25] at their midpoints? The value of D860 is -0.22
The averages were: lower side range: 18.7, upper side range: 26.6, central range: 27.6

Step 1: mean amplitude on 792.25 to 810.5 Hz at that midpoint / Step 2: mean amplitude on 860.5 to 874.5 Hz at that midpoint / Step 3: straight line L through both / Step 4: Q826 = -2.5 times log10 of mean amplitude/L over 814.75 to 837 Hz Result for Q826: 0.47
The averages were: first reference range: 26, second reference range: 27.5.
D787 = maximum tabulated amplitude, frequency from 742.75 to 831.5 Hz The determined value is 29.5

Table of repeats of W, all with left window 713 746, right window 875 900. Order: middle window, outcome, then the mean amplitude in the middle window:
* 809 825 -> 3.78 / 20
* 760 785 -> -1.07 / 26.9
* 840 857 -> -0.99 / 28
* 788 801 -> -0.27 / 26.5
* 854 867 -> -0.36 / 27.3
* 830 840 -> 1.87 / 21.4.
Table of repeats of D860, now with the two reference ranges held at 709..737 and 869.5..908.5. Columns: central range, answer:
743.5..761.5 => -0.041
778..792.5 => -0.028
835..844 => 0.039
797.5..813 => 0.027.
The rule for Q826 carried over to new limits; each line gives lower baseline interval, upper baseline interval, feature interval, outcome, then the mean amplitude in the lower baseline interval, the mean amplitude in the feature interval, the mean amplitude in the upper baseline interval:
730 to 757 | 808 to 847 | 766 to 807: -0.14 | 25.8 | 26.5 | 20.9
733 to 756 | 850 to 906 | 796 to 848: 0.20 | 25.9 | 22.2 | 27.1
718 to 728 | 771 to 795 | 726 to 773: 0.00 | 25.5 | 26.2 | 26.8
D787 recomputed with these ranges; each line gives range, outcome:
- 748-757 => 28.03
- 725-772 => 29.74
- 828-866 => 30.65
